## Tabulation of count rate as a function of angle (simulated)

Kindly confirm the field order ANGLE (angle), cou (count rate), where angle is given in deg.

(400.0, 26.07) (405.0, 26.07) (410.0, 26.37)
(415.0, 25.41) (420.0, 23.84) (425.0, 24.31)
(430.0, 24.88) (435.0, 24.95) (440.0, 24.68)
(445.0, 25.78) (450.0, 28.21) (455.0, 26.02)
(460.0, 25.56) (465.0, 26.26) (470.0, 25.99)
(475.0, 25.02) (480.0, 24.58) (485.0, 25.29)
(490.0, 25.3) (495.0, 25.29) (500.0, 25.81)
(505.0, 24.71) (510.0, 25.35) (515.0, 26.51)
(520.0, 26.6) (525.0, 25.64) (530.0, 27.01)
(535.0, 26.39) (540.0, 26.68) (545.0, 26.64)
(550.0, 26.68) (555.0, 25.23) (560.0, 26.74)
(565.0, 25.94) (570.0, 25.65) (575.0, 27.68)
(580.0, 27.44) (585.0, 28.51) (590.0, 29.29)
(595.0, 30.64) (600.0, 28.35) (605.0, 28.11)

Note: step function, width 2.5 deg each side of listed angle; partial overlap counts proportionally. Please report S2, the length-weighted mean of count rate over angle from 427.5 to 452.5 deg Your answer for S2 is 25.7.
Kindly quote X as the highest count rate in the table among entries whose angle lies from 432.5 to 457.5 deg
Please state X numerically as 28.21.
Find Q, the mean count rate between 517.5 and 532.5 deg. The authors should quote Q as 26.4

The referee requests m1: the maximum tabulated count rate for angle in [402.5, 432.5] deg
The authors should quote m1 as 26.37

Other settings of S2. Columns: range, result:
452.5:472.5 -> 26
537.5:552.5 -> 26.7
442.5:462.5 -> 26.4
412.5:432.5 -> 24.6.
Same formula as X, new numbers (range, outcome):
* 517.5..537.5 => 27.01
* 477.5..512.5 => 25.81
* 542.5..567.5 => 26.74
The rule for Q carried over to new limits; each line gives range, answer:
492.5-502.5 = 25.5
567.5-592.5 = 27.7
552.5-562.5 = 26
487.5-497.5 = 25.3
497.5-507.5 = 25.3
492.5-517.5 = 25.5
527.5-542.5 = 26.7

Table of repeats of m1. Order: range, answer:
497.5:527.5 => 26.6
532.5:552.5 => 26.68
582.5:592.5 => 29.29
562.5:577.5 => 27.68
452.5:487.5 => 26.26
